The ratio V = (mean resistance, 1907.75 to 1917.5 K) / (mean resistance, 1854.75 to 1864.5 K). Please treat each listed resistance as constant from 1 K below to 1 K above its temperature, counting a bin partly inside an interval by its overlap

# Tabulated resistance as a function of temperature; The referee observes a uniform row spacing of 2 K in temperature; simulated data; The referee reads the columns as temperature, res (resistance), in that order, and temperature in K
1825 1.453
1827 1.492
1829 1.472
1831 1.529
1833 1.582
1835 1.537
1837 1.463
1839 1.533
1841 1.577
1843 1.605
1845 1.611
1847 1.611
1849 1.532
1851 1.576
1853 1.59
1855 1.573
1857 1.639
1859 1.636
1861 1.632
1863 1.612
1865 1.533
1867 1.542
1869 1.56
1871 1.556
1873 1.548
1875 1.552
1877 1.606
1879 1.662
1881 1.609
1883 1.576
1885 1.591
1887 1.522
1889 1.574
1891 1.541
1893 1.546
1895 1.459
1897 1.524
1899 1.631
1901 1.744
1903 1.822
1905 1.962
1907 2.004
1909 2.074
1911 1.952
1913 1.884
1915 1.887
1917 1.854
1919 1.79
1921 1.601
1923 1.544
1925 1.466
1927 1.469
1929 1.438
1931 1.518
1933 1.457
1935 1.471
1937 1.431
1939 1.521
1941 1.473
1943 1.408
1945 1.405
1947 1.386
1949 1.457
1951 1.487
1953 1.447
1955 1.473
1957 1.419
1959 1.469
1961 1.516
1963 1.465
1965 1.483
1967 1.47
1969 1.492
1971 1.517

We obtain 1.20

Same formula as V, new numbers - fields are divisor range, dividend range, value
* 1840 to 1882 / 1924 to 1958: 0.92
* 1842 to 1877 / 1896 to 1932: 1.09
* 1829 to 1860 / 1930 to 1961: 0.93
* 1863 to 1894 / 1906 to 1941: 1.06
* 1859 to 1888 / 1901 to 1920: 1.21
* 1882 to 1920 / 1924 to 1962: 0.84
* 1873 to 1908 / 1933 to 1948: 0.88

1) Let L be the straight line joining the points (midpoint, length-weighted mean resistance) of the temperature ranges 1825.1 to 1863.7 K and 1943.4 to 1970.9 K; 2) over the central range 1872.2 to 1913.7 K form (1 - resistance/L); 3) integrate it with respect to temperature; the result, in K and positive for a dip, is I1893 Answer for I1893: -4.5 K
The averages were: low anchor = 1.57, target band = 1.68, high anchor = 1.46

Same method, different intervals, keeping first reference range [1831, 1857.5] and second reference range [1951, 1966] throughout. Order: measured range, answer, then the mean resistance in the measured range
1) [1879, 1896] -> -0.3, 1.56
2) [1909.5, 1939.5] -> -2.6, 1.63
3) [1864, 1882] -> -0.4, 1.57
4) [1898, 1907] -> -1.8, 1.81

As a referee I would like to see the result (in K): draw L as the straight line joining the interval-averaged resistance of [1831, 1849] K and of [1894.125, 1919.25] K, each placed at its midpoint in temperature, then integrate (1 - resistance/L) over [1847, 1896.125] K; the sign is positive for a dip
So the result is 3.1 K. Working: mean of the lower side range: 1.56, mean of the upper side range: 1.82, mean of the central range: 1.57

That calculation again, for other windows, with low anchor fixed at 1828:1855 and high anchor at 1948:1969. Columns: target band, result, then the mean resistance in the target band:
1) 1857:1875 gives -0.5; 1.58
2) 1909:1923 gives -3.0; 1.83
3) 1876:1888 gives -0.5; 1.59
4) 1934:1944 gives 0.2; 1.46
